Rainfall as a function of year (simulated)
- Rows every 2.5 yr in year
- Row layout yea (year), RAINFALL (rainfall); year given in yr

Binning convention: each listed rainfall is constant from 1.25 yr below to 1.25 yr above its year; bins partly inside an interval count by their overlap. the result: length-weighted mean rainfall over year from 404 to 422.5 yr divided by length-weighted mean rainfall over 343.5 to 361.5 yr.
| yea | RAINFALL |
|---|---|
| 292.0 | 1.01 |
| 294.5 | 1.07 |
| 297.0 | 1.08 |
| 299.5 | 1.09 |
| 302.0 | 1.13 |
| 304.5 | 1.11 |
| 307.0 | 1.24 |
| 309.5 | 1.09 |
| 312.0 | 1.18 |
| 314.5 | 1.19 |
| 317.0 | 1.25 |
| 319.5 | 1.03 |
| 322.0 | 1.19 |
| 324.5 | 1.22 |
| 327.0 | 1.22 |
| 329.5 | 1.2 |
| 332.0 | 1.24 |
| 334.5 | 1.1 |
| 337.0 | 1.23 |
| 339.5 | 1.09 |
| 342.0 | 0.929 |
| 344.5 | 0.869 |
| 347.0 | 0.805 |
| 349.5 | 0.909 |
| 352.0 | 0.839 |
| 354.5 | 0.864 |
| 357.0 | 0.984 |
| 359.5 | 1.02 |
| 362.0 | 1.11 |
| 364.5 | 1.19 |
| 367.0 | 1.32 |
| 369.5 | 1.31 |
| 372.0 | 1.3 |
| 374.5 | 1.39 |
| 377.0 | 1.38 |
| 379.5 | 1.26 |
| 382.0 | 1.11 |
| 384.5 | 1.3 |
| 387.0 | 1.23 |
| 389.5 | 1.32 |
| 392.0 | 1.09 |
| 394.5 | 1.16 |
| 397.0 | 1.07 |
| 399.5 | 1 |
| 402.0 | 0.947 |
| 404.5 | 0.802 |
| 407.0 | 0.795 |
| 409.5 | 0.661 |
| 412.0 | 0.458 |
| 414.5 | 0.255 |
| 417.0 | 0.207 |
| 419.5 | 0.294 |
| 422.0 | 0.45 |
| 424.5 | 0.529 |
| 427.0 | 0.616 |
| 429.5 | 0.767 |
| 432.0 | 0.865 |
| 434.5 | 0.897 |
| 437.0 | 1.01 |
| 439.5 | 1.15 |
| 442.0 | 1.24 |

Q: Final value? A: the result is 0.53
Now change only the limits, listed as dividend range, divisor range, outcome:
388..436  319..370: 0.70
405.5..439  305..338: 0.52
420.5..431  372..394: 0.47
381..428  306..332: 0.68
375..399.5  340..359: 1.34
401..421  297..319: 0.47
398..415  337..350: 0.77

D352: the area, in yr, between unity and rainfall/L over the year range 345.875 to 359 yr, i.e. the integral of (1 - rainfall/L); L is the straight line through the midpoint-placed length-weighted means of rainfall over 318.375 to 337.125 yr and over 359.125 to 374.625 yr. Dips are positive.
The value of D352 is 3.5 yr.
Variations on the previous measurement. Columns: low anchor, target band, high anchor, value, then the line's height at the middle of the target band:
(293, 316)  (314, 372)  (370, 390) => 5.4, 1.21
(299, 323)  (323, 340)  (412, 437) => -2.4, 1.04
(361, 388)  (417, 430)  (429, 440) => 6.6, 0.996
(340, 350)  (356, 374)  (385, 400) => -3.2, 1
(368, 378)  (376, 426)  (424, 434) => 9.9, 1.03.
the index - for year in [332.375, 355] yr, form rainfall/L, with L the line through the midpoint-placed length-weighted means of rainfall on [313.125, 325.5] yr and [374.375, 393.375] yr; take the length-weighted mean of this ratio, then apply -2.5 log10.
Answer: 0.230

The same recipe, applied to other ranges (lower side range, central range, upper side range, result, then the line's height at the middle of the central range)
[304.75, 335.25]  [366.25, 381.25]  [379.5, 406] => -0.17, 1.13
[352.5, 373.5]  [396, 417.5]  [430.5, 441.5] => 0.44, 1.05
